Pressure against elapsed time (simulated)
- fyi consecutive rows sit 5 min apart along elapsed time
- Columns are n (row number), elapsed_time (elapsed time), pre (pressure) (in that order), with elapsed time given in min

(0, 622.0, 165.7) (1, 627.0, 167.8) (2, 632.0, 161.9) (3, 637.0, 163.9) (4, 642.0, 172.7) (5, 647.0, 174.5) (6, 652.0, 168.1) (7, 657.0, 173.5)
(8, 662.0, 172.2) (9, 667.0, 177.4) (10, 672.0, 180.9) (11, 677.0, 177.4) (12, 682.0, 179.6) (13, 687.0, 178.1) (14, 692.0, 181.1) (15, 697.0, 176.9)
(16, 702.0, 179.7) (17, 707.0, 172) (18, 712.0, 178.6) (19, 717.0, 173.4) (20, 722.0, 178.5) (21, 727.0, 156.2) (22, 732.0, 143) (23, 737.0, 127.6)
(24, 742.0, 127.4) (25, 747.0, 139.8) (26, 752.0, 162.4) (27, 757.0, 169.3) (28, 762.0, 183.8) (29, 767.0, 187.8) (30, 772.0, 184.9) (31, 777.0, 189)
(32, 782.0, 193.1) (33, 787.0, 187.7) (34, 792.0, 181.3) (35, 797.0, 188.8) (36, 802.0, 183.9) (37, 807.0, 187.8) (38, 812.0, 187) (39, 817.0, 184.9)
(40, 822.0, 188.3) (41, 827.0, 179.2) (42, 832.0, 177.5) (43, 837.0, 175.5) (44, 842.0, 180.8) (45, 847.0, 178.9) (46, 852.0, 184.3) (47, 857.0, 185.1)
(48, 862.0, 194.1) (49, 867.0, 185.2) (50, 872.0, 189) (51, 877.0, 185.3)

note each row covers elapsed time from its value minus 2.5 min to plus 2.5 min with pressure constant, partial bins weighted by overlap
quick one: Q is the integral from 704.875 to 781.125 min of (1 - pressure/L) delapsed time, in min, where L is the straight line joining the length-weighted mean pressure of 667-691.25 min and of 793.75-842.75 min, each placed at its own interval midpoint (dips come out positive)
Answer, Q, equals 6.6 min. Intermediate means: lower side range 179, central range 165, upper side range 183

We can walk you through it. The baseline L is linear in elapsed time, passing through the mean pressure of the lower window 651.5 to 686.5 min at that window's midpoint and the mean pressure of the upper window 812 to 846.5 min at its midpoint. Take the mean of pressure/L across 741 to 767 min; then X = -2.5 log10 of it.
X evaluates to 0.11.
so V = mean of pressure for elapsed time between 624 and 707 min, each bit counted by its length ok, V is 174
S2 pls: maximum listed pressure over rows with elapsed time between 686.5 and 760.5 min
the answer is 181.1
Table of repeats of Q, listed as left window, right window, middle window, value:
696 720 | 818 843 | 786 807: -0.73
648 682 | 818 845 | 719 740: 3.08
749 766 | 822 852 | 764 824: -3.87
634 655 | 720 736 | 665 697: -3.01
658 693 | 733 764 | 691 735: -1.65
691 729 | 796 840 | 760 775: -0.53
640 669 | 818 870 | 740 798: 1.45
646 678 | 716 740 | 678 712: -2.81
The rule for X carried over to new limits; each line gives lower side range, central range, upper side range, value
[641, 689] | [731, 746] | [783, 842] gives 0.33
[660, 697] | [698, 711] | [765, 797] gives 0.03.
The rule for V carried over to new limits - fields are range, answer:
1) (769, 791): 188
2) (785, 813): 186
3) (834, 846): 178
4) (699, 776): 165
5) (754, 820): 185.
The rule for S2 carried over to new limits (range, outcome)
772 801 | 193.1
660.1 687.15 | 180.9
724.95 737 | 156.2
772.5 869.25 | 194.1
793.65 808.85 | 188.8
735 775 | 187.8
